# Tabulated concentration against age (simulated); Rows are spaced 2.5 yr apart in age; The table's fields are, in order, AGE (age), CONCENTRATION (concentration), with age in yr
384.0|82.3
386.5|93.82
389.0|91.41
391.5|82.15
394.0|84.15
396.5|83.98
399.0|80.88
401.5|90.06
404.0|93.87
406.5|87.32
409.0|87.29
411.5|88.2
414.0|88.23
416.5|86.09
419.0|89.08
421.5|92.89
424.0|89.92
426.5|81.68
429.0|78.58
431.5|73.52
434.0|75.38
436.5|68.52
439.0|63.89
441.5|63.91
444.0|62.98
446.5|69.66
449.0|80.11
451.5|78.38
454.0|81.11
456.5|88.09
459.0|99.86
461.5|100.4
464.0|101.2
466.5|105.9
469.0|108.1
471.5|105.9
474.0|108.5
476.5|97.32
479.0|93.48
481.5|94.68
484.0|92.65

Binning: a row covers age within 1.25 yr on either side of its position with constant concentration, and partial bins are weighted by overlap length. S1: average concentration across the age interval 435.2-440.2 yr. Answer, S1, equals 66.3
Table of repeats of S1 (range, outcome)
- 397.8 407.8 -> 88.1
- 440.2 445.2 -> 63.5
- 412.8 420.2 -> 87.8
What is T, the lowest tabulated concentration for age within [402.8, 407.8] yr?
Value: 87.32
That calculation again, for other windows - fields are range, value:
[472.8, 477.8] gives 97.32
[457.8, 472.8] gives 99.86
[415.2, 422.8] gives 86.09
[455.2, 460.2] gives 88.09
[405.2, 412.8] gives 87.29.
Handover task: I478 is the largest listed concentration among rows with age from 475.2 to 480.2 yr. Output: 97.32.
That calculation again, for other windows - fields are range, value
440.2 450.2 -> 80.11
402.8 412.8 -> 93.87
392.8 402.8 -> 90.06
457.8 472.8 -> 108.1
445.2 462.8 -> 100.4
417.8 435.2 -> 92.89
